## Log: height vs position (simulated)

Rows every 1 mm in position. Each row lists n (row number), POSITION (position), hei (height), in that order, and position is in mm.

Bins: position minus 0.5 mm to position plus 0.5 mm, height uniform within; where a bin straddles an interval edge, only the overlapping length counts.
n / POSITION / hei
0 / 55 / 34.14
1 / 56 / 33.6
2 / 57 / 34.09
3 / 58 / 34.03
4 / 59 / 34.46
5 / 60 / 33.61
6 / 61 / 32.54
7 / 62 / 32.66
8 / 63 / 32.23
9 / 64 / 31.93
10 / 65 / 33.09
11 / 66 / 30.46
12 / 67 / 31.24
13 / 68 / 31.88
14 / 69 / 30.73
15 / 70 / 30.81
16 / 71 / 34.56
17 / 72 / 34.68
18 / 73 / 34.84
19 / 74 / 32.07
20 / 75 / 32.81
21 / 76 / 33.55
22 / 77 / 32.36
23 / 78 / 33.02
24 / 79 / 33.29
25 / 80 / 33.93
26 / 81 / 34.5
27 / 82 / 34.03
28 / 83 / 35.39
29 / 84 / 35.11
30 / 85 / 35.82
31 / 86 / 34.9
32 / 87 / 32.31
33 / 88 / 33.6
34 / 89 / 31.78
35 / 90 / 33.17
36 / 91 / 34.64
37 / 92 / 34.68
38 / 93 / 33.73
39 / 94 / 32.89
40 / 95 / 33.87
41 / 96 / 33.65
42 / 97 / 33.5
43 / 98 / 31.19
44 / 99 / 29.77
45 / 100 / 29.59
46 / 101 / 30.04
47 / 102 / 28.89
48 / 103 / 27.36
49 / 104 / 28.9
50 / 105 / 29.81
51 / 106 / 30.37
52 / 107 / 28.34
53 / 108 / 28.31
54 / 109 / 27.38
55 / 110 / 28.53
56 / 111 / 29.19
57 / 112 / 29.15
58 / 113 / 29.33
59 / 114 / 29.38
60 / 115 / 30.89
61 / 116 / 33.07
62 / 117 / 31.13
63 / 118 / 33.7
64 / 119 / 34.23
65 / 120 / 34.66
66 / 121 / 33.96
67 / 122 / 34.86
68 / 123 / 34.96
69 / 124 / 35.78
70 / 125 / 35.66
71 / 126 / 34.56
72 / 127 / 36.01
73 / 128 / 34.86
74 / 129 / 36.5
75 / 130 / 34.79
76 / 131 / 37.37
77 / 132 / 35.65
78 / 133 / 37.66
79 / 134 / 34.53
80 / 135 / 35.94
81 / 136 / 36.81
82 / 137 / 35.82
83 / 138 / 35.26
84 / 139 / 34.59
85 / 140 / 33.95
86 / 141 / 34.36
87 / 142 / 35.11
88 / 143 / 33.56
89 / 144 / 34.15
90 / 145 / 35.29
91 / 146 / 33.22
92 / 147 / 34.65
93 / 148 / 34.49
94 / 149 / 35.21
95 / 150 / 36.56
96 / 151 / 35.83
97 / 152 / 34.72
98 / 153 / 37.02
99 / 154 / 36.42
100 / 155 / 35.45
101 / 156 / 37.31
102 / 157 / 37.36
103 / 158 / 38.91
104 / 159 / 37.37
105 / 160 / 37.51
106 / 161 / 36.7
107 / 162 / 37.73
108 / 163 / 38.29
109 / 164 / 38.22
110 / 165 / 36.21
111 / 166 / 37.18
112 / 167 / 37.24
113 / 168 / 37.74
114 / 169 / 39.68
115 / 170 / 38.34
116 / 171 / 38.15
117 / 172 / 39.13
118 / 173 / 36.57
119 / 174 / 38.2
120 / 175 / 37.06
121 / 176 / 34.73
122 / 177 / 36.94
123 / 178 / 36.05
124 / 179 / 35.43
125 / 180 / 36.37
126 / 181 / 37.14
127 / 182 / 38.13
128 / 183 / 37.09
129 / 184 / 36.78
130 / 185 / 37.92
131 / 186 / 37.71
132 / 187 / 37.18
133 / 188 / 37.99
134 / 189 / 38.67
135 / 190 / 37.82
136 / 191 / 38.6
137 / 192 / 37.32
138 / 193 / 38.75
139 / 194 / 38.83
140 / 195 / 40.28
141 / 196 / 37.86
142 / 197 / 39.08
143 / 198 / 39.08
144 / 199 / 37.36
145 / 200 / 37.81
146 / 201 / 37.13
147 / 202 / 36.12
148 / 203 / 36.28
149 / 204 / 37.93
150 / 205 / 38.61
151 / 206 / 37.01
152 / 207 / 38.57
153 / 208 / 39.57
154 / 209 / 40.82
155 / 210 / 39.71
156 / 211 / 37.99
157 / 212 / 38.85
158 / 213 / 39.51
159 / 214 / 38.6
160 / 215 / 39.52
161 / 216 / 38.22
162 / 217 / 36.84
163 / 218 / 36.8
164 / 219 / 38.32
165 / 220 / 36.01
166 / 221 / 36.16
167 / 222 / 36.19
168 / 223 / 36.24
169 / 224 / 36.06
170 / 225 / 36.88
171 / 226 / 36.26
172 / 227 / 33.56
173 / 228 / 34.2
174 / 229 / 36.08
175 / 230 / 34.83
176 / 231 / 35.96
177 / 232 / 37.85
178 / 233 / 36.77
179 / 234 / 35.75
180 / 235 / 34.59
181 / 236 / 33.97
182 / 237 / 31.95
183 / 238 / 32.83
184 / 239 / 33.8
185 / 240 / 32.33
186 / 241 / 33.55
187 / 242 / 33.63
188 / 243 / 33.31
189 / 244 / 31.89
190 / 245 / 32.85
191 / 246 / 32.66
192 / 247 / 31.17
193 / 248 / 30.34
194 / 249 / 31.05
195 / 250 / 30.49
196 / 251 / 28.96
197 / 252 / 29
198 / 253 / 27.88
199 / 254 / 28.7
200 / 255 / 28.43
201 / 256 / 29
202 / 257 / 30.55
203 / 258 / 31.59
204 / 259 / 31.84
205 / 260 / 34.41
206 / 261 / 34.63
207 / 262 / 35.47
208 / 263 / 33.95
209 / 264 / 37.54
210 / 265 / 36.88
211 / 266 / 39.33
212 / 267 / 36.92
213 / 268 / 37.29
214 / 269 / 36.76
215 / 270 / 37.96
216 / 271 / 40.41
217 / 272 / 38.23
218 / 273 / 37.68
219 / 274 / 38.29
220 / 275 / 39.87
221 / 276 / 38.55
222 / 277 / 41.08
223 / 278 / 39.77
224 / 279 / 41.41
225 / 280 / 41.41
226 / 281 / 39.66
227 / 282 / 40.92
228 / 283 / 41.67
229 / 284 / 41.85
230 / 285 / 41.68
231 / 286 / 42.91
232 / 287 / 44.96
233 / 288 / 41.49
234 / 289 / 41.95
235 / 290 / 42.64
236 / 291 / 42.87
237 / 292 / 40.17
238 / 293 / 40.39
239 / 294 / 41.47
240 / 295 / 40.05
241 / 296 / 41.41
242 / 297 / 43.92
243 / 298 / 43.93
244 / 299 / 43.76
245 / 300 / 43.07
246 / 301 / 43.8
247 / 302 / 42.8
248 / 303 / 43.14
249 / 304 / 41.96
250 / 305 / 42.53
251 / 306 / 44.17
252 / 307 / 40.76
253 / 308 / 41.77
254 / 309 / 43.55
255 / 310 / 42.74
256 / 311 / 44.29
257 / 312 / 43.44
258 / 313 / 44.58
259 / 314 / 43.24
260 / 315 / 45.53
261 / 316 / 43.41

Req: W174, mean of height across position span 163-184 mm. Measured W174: 37.3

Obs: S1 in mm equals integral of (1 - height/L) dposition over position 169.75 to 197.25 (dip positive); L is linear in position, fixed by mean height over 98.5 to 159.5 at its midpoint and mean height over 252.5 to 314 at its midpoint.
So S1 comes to -1.5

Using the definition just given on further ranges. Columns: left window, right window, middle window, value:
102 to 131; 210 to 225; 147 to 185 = -2.5 mm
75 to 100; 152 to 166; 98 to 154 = 3.6 mm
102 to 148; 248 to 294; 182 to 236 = -3.1 mm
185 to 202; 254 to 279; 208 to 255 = 3.0 mm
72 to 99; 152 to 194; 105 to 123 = 2.0 mm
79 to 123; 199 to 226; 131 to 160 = -1.2 mm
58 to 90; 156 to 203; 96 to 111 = 2.1 mm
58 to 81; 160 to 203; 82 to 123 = 2.8 mm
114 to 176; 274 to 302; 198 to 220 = 0.2 mm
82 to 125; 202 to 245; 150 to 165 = -1.4 mm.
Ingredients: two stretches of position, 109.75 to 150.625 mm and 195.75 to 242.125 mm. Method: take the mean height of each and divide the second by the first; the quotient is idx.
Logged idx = 1.07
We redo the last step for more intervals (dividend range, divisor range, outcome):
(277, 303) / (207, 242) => 1.16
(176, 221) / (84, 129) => 1.18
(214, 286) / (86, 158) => 1.06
